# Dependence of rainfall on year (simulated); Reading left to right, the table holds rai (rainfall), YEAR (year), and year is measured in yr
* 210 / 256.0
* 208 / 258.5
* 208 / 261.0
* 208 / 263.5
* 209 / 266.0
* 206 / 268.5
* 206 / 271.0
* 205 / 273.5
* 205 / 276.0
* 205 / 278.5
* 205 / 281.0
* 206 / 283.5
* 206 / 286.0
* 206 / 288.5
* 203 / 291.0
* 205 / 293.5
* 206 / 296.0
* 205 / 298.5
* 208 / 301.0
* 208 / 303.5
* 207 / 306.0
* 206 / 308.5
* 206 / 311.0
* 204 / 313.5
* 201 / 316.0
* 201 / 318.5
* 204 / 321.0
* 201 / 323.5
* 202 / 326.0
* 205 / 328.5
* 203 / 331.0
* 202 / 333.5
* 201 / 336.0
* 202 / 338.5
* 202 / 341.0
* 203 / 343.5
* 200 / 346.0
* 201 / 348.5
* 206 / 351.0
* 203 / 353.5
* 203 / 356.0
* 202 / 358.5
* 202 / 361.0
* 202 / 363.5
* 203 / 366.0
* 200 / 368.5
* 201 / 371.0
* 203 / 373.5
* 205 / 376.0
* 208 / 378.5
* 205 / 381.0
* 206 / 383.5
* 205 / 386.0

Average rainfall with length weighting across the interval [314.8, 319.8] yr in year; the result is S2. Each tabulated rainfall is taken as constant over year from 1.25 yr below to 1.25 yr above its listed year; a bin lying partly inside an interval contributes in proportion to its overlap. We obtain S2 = 201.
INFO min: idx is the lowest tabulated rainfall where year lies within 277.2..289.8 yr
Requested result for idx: 205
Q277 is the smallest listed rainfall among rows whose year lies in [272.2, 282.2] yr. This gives 205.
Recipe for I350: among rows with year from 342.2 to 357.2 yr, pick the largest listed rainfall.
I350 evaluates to 206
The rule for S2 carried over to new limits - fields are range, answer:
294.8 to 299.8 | 206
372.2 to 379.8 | 205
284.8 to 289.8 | 206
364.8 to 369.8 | 201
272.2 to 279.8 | 205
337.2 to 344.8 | 202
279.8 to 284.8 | 206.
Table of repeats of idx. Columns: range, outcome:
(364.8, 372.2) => 200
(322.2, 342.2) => 201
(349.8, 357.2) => 203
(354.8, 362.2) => 202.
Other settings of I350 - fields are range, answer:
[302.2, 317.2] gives 208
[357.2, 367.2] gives 203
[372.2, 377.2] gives 205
